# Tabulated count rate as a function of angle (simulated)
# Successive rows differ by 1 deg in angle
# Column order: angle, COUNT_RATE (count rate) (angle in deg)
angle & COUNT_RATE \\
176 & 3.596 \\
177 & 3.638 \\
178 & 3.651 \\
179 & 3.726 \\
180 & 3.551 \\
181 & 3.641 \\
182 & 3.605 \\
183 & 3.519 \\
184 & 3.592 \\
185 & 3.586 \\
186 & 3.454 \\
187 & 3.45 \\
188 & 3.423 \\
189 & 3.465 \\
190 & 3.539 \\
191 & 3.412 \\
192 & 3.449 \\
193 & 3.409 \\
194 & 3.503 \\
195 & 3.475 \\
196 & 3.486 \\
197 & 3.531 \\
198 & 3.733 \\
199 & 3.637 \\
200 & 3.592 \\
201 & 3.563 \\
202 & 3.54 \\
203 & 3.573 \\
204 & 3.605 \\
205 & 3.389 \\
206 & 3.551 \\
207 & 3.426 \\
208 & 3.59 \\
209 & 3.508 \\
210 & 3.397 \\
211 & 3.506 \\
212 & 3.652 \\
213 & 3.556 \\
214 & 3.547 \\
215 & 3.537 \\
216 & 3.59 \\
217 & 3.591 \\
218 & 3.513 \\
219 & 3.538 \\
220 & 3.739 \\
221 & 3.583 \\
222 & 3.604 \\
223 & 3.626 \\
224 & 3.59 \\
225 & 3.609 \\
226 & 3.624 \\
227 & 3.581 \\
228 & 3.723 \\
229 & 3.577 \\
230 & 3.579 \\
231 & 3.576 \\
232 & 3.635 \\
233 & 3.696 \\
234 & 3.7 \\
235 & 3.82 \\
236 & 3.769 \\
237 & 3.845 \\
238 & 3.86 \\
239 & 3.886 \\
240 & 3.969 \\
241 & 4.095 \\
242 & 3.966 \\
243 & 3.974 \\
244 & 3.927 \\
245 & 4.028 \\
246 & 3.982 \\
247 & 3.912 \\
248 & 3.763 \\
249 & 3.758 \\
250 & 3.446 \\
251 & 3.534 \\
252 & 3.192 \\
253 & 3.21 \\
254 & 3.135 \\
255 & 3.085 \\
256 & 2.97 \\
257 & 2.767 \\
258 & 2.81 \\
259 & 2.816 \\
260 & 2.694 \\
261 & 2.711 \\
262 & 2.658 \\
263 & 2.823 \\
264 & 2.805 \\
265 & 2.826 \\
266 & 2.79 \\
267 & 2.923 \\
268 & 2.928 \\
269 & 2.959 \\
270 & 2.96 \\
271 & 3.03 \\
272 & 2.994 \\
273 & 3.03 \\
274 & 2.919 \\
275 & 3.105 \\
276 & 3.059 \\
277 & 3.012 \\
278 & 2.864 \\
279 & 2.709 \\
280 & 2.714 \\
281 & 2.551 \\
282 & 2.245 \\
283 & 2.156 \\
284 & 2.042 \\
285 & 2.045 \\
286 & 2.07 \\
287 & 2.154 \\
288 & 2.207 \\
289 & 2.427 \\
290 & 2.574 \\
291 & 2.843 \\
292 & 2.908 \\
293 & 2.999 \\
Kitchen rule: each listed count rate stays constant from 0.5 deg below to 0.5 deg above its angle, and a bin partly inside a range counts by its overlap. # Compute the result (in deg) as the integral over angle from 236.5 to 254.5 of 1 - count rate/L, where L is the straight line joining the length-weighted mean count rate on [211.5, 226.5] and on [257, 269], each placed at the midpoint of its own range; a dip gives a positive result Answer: -3.6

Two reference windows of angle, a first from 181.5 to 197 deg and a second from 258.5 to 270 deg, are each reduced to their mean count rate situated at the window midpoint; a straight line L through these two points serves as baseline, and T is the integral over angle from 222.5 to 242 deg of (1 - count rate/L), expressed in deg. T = -3.94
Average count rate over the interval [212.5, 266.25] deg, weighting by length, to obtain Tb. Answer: 3.49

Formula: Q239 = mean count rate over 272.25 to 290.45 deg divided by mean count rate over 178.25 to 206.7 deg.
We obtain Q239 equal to 0.7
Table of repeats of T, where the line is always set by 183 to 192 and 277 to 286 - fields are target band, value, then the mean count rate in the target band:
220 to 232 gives -2.2 deg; 3.61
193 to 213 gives -1.3 deg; 3.54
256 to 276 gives -2.1 deg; 2.88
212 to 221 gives -1.2 deg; 3.58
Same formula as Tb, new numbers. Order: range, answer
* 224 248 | 3.79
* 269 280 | 2.96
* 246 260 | 3.27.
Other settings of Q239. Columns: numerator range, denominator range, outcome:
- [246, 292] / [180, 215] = 0.81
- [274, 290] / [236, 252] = 0.65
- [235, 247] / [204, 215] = 1.12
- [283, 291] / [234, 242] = 0.58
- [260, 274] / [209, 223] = 0.81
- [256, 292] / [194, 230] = 0.76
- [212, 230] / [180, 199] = 1.02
